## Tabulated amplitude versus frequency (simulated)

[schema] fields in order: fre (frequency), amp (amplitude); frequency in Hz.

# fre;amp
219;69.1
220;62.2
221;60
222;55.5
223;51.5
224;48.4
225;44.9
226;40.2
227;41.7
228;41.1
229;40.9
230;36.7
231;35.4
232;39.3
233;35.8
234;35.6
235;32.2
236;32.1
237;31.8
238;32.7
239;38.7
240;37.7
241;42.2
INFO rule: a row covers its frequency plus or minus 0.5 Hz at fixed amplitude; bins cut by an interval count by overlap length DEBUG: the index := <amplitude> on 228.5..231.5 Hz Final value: 37.7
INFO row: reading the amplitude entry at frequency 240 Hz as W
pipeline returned 37.7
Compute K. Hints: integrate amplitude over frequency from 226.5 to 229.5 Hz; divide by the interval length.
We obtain 41.2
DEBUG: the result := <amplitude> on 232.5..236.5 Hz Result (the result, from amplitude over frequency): 33.9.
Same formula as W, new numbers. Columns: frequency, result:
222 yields 55.5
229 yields 40.9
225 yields 44.9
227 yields 41.7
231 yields 35.4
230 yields 36.7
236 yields 32.1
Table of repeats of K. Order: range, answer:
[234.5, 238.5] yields 32.2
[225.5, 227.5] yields 41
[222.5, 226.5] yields 46.2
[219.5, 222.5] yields 59.2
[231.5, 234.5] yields 36.9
